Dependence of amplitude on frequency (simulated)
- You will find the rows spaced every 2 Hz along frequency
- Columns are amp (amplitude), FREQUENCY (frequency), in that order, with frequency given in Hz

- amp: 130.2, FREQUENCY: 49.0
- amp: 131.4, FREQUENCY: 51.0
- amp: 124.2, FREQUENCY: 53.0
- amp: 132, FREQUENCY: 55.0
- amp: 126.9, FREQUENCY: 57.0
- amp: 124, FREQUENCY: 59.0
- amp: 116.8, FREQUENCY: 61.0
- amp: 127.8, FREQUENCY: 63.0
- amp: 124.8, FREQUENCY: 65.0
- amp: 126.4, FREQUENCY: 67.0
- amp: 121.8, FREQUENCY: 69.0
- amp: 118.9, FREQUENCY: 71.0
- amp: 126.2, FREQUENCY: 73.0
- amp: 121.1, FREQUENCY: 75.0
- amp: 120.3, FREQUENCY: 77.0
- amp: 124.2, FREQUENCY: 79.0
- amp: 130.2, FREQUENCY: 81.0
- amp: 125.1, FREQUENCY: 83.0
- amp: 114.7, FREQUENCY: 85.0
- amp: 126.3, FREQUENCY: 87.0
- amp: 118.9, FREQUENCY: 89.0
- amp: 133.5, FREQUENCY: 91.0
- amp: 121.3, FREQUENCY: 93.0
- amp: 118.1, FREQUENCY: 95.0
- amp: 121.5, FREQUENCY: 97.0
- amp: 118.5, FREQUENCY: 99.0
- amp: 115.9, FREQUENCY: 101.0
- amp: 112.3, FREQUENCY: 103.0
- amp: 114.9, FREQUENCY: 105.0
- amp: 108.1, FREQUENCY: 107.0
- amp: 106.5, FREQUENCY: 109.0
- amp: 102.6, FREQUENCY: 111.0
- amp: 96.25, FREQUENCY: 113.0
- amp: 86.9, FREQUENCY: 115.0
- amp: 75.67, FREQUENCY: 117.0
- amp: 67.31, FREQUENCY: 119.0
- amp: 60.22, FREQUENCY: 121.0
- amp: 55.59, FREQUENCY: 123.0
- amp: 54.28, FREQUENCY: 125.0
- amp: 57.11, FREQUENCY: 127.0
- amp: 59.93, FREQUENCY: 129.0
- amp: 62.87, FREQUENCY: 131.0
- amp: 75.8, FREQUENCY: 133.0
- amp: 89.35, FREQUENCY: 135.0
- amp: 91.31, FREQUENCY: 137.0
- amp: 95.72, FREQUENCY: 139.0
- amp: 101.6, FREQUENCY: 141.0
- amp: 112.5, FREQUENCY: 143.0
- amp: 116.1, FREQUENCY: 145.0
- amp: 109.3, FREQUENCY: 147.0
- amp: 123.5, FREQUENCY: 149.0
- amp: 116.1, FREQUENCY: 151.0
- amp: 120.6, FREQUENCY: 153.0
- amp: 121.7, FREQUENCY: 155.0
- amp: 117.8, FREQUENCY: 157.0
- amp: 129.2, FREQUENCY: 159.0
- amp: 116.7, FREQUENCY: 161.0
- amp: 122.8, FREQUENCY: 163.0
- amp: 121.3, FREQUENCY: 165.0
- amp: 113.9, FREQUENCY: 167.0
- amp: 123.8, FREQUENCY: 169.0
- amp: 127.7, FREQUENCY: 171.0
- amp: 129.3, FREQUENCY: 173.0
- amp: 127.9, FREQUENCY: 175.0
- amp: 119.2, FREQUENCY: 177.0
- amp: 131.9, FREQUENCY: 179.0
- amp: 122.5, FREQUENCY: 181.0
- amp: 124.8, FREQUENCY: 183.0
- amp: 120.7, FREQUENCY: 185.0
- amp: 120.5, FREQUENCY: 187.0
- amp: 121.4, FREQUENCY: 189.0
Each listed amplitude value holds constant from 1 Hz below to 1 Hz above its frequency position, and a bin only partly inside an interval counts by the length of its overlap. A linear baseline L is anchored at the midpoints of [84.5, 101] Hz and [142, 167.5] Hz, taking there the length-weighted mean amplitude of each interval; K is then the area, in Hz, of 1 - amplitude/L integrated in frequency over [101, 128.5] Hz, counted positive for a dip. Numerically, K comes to 8.1 Hz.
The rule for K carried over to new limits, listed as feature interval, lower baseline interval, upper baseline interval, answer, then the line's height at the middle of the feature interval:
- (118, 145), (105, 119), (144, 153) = 7.6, 107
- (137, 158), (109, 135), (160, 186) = -3.0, 98.3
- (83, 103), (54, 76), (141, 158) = 0.1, 122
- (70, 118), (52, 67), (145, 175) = 3.5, 124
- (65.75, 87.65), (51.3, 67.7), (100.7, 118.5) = -1.2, 117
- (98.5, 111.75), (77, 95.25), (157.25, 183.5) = 1.3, 124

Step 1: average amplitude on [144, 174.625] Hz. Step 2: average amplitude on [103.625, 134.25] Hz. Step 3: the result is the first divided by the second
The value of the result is 1.52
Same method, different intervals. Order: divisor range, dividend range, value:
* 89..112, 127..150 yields 0.80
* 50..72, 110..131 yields 0.57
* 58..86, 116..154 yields 0.70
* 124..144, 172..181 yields 1.58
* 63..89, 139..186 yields 0.97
